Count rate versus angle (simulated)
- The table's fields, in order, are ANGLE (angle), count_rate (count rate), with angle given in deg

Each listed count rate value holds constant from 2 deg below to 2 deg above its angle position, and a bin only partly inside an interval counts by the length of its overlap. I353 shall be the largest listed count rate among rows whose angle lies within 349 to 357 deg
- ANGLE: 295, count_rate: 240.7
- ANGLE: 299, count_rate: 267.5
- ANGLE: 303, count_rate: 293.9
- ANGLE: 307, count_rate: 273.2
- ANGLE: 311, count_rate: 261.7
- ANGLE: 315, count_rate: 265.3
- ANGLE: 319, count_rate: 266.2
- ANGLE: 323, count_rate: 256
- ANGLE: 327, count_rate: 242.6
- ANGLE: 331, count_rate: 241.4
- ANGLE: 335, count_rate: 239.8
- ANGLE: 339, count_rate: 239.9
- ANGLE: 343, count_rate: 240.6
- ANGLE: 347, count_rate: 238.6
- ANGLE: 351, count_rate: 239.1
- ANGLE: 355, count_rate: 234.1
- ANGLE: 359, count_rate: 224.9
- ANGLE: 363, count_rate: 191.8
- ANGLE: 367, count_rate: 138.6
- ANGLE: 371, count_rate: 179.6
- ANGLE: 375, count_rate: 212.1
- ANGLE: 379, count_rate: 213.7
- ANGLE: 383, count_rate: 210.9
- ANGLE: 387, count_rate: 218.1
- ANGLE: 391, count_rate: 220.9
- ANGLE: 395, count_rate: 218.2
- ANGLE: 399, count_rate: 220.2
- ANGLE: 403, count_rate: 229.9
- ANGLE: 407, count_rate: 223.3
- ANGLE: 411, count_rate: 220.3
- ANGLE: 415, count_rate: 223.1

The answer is 239.1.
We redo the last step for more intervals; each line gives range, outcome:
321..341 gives 256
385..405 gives 229.9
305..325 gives 273.2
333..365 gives 240.6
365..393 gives 220.9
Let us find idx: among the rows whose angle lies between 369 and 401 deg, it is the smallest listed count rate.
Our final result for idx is 179.6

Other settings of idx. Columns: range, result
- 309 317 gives 261.7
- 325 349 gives 238.6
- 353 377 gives 138.6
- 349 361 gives 224.9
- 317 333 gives 241.4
